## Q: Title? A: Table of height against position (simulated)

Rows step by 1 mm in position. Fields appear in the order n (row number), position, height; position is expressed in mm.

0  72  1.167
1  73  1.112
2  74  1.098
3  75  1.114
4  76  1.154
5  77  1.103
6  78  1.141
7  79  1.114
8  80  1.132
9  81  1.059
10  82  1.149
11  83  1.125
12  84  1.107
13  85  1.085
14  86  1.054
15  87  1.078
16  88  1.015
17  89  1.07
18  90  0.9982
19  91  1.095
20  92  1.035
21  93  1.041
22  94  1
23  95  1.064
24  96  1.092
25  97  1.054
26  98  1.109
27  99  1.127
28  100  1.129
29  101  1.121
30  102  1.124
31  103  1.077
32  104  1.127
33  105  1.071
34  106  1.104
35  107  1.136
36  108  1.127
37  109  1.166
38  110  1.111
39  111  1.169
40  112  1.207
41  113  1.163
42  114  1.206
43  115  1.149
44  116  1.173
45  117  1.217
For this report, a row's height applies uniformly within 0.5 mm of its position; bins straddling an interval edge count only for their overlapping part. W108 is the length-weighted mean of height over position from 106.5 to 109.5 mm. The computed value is 1.14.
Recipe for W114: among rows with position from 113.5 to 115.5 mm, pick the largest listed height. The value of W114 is 1.206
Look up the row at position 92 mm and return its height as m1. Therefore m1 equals 1.035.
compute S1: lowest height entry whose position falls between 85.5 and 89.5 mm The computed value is 1.015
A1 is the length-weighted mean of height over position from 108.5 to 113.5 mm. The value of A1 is 1.16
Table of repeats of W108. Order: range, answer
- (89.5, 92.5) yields 1.04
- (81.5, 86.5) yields 1.1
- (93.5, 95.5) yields 1.03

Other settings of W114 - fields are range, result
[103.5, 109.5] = 1.166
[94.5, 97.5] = 1.092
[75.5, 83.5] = 1.154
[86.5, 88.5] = 1.078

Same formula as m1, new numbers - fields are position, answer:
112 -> 1.207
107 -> 1.136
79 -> 1.114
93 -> 1.041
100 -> 1.129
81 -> 1.059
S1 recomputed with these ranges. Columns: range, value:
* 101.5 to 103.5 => 1.077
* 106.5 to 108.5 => 1.127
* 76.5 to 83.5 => 1.059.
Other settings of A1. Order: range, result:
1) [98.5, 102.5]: 1.13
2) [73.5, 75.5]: 1.11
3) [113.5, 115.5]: 1.18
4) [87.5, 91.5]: 1.04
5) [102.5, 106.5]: 1.09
